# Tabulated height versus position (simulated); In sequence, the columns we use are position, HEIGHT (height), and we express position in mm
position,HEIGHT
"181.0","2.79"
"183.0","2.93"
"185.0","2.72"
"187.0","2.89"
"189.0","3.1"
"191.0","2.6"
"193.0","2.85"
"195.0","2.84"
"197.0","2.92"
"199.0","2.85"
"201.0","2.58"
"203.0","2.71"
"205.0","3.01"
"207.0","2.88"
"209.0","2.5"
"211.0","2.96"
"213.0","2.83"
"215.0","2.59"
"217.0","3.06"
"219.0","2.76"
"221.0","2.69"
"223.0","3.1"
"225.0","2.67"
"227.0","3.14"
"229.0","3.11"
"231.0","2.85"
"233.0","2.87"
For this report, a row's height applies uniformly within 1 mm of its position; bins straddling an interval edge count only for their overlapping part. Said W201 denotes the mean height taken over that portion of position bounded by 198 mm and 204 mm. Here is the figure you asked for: 2.71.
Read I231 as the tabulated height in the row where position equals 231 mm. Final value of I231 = 2.85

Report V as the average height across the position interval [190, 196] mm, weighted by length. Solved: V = 2.76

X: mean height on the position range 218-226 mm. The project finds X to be 2.81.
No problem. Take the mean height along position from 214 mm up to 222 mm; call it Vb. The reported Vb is 2.77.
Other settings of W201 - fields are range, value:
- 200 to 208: 2.79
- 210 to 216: 2.79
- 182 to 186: 2.83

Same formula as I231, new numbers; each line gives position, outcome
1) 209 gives 2.5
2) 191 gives 2.6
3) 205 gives 3.01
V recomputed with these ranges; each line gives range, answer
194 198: 2.88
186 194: 2.86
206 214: 2.79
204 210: 2.8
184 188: 2.81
